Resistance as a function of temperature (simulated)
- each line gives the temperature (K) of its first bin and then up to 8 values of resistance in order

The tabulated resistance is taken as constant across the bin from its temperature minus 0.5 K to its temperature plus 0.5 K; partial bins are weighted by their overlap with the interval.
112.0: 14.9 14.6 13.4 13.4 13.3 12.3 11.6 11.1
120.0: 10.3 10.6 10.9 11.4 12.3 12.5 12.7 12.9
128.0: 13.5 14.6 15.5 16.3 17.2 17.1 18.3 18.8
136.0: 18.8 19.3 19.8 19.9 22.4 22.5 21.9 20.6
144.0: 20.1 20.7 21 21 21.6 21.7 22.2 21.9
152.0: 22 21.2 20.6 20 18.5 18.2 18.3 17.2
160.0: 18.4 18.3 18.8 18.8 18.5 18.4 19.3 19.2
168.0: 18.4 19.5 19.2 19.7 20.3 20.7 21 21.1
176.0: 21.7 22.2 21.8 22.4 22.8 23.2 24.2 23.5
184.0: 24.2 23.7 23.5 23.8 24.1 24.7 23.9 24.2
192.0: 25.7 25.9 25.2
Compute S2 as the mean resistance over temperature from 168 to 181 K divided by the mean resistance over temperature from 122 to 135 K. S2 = 1.44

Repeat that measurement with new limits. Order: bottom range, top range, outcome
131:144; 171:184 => 1.13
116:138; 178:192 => 1.66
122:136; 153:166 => 1.26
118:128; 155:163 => 1.57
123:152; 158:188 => 1.13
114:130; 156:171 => 1.51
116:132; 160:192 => 1.69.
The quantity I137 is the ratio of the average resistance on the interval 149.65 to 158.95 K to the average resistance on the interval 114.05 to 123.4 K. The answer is 1.7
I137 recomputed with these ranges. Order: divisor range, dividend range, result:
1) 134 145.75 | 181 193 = 1.19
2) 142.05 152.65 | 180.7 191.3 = 1.12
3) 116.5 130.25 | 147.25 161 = 1.64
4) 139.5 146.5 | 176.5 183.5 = 1.07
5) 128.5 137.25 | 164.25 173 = 1.12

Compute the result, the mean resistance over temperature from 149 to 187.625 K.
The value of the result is 20.7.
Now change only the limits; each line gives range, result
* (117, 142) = 15.5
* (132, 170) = 19.8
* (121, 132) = 13.3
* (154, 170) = 18.7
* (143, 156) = 21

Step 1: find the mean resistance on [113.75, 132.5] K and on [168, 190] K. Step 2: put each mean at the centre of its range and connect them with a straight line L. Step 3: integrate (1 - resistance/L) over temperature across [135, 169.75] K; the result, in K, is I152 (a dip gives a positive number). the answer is -4.7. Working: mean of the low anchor 12.9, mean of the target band 19.9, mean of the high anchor 22.2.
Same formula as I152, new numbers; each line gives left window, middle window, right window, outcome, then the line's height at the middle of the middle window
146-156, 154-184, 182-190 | 3.24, 22.6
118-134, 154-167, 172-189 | 0.41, 19.3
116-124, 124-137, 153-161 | -2.03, 13.5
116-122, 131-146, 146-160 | -2.97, 16.5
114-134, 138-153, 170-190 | -4.05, 16.8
